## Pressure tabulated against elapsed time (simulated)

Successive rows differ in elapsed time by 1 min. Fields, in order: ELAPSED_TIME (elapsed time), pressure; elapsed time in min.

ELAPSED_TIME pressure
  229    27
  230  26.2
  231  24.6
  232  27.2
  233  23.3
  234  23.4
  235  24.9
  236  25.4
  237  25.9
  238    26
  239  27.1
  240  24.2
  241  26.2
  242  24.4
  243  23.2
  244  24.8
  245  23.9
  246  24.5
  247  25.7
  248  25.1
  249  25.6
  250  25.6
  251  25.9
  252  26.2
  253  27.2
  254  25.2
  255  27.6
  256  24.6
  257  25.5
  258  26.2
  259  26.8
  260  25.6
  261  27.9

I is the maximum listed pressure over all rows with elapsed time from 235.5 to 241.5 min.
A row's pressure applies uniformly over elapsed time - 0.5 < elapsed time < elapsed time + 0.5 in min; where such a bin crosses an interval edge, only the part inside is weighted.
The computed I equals 27.1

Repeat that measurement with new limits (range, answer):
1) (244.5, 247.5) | 25.7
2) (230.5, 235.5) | 27.2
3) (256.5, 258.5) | 26.2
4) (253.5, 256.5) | 27.6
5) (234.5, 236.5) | 25.4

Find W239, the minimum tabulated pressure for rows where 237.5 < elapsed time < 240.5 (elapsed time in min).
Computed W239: 24.2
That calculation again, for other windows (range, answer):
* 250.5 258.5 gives 24.6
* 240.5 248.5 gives 23.2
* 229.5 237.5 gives 23.3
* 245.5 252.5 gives 24.5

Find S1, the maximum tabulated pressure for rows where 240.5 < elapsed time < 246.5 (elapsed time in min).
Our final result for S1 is 26.2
